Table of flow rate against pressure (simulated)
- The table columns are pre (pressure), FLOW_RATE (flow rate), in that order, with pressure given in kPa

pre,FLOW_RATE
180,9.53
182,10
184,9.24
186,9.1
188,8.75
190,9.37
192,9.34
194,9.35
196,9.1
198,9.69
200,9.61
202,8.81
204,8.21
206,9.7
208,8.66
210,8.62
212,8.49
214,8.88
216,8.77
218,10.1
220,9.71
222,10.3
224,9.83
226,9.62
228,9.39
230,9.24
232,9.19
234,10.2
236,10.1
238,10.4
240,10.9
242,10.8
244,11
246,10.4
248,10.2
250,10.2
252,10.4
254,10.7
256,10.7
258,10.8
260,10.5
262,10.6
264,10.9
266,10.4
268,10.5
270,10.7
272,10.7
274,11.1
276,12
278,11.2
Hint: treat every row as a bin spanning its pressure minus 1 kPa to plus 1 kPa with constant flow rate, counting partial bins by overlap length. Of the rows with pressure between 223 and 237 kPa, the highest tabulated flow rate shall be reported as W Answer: 10.2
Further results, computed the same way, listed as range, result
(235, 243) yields 10.9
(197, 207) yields 9.7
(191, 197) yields 9.35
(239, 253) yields 11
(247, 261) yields 10.8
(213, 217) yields 8.88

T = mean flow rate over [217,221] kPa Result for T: 9.91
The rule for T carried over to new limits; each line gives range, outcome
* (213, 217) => 8.82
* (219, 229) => 9.77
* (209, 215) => 8.66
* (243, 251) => 10.4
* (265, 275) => 10.7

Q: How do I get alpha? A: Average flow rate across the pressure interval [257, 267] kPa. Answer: 10.6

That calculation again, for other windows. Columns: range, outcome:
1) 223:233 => 9.45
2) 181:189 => 9.27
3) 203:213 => 8.74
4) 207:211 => 8.64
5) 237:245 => 10.8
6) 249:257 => 10.5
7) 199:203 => 9.21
